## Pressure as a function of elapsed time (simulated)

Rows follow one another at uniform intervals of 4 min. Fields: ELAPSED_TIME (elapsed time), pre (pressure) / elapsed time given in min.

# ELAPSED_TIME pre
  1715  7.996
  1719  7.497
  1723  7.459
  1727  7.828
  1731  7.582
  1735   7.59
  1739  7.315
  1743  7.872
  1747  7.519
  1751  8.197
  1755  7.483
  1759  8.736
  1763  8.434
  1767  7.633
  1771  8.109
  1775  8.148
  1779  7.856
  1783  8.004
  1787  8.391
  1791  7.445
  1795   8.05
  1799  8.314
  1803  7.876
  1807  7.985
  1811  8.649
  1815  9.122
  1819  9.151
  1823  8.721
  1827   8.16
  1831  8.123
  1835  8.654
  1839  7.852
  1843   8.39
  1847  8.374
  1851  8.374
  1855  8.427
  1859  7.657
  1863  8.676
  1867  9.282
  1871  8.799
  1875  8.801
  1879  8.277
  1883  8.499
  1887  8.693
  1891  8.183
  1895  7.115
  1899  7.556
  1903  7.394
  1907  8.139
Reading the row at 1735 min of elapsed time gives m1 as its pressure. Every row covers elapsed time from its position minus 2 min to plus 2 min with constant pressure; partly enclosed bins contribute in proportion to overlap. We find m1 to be 7.59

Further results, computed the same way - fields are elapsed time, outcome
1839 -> 7.852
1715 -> 7.996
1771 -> 8.109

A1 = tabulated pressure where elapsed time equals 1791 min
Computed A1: 7.445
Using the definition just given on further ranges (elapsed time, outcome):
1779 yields 7.856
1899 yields 7.556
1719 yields 7.497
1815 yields 9.122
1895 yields 7.115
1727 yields 7.828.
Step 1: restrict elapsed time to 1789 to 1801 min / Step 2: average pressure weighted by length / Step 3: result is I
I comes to 7.94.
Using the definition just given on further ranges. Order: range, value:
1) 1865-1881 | 8.79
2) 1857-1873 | 8.6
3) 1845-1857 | 8.39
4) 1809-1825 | 8.91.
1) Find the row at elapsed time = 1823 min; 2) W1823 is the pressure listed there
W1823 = 8.721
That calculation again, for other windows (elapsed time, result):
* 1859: 7.657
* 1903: 7.394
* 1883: 8.499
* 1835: 8.654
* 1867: 9.282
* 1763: 8.434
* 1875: 8.801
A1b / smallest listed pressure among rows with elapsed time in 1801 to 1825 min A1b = 7.876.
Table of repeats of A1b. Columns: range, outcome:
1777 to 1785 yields 7.856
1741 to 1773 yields 7.483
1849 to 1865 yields 7.657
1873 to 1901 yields 7.115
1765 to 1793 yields 7.445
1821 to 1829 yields 8.16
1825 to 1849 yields 7.852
